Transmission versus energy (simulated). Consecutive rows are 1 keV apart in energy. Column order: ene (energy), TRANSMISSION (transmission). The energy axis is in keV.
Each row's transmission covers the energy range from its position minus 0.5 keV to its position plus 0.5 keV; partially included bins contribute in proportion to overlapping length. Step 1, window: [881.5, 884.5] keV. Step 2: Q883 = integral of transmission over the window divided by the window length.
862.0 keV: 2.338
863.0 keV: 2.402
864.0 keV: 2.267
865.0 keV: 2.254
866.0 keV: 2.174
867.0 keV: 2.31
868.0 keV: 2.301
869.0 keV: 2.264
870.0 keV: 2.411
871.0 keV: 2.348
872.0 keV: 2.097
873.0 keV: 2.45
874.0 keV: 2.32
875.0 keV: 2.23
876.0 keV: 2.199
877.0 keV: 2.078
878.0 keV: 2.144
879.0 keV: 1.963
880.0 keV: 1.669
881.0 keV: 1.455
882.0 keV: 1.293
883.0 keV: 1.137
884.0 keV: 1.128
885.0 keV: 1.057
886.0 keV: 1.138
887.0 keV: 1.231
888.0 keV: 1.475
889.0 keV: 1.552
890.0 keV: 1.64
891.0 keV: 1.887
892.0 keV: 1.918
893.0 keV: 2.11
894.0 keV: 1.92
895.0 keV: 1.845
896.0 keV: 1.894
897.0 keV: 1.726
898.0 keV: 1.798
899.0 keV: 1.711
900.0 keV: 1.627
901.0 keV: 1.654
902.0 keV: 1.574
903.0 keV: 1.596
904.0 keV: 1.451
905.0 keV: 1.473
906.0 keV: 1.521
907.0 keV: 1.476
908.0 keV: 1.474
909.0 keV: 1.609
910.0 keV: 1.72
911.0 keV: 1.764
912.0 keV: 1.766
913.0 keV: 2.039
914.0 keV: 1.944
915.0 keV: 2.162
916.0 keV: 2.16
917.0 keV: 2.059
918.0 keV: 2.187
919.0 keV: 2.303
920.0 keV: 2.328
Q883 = 1.19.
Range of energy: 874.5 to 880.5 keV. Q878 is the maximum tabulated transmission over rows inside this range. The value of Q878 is 2.23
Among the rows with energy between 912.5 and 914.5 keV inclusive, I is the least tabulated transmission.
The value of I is 1.944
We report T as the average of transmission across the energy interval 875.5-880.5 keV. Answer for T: 2.01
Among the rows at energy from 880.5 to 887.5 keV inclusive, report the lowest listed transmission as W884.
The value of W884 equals 1.057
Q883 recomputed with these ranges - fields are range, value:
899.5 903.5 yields 1.61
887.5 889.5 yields 1.51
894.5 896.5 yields 1.87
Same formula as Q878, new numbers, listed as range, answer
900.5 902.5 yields 1.654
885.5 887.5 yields 1.231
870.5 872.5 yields 2.348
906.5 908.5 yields 1.476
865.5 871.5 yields 2.411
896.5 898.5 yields 1.798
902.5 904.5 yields 1.596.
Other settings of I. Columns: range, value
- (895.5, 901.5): 1.627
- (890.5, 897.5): 1.726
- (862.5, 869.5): 2.174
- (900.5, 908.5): 1.451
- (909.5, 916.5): 1.72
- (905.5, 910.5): 1.474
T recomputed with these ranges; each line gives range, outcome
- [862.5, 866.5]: 2.27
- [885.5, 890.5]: 1.41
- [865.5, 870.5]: 2.29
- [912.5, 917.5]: 2.07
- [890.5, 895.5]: 1.94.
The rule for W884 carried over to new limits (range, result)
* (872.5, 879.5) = 1.963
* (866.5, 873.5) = 2.097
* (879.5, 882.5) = 1.293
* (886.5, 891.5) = 1.231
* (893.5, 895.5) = 1.845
